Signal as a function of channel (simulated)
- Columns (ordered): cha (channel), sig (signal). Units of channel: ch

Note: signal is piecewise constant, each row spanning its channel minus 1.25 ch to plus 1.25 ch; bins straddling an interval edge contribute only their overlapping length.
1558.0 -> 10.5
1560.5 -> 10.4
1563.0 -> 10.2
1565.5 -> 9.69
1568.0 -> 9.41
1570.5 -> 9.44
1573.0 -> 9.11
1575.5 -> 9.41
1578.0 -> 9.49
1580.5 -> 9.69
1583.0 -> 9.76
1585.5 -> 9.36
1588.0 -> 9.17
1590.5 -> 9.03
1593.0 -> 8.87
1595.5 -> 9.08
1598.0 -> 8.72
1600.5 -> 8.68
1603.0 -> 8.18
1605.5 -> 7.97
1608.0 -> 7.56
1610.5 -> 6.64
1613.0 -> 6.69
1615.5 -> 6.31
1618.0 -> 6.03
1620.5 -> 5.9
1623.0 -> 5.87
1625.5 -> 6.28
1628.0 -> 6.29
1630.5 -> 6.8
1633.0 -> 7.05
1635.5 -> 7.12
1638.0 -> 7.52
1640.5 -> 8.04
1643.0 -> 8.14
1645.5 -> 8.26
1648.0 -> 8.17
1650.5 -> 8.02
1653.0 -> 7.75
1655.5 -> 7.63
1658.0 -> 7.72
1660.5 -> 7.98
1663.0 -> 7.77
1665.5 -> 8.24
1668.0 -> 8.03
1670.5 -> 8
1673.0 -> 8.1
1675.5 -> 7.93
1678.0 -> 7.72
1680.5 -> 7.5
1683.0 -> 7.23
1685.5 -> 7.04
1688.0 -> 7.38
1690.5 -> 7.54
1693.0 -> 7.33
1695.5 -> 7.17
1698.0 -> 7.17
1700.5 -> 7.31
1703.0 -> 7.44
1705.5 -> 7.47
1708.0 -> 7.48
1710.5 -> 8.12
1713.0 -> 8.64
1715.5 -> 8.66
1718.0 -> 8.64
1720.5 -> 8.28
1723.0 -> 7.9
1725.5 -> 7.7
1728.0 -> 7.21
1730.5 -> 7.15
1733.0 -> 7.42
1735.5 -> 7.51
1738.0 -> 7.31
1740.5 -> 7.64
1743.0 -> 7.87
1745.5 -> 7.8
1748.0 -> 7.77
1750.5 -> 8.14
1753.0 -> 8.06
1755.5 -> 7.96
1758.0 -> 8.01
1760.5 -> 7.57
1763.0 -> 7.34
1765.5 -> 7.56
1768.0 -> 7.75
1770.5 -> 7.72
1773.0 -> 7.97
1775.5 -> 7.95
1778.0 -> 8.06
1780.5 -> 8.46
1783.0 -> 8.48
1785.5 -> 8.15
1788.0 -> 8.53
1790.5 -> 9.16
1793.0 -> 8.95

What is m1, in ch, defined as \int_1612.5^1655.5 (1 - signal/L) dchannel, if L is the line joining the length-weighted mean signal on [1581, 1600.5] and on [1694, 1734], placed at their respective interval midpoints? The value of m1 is 7.62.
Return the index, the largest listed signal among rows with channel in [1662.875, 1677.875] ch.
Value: 8.24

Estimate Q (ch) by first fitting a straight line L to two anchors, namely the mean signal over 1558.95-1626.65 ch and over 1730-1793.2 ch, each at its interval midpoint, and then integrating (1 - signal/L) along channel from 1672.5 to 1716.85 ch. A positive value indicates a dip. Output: 2.7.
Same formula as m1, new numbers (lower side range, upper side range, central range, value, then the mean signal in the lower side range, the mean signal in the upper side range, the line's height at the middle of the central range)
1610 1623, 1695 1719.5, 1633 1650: -2.9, 6.25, 7.83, 6.69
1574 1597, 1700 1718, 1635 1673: 2.8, 9.31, 7.95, 8.56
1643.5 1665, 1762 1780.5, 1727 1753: 0.8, 7.93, 7.82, 7.85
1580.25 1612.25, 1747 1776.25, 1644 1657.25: 0.6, 8.61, 7.81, 8.35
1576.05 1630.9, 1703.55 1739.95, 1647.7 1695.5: 0.7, 7.87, 7.81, 7.84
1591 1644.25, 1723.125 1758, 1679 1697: 0.5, 7.35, 7.68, 7.54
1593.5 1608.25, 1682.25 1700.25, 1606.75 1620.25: 2.8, 8.45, 7.27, 8.28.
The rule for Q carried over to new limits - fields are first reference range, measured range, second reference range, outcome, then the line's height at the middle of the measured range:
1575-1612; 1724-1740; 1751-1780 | 1.22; 8.02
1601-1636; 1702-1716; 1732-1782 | -0.92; 7.45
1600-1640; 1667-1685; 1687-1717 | -0.81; 7.42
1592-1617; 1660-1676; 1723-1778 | -0.48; 7.78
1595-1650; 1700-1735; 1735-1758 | -0.59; 7.69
